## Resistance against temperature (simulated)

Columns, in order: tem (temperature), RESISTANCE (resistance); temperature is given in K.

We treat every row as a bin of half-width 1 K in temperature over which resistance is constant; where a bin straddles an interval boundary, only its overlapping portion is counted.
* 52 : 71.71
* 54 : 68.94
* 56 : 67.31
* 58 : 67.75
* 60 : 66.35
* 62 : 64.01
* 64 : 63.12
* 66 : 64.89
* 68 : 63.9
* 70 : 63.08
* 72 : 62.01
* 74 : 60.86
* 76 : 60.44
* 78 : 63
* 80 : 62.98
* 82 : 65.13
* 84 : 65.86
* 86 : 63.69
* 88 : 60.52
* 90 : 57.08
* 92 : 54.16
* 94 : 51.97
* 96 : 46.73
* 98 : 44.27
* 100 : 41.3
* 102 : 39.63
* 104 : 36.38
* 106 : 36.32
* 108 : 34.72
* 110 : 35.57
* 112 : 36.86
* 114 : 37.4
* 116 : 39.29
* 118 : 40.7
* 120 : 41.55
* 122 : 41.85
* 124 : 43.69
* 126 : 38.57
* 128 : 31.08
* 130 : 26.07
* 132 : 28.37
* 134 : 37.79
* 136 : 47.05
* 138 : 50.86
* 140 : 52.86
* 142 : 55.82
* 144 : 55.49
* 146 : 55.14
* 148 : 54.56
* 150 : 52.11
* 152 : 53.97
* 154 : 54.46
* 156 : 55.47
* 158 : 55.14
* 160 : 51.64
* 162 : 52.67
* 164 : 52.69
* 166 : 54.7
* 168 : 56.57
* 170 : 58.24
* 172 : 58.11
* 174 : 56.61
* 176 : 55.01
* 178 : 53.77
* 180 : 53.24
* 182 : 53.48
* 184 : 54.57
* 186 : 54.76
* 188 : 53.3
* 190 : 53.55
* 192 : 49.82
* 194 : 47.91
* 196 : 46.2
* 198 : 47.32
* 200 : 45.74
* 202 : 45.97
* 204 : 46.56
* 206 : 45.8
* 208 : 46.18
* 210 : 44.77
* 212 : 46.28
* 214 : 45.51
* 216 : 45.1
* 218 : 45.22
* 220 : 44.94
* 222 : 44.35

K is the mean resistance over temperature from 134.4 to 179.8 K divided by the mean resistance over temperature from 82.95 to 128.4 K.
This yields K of 1.21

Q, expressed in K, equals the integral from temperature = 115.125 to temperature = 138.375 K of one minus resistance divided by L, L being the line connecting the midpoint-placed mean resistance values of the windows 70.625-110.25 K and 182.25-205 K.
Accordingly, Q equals 5.9 K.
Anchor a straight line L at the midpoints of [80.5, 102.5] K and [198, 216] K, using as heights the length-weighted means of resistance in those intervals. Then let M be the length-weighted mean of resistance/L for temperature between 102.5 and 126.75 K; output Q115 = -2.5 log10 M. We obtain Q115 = 0.33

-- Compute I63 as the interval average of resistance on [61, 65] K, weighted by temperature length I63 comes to 63.6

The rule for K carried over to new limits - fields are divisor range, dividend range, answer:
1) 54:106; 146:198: 0.92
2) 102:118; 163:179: 1.50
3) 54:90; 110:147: 0.66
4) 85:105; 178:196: 1.05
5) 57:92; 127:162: 0.77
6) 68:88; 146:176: 0.87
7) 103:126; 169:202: 1.36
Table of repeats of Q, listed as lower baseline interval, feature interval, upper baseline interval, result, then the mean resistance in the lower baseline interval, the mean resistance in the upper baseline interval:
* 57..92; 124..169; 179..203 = 5.2 K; 63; 50.5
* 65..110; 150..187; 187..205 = -3.5 K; 54.1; 48.5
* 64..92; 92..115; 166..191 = 7.5 K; 62.3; 55.1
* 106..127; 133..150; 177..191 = -2.6 K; 38.9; 53.8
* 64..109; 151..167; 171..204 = -0.4 K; 54.7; 51.7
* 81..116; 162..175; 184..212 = -2.1 K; 47.3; 48.5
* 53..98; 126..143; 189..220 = 4.2 K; 61.6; 46.7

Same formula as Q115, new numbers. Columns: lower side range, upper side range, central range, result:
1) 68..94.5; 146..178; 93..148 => 0.35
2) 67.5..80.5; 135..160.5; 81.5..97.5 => 0.05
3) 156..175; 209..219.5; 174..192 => -0.05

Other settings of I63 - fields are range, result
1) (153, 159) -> 55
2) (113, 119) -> 39.1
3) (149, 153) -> 53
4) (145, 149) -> 54.9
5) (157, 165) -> 53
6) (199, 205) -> 46.1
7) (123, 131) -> 34.9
